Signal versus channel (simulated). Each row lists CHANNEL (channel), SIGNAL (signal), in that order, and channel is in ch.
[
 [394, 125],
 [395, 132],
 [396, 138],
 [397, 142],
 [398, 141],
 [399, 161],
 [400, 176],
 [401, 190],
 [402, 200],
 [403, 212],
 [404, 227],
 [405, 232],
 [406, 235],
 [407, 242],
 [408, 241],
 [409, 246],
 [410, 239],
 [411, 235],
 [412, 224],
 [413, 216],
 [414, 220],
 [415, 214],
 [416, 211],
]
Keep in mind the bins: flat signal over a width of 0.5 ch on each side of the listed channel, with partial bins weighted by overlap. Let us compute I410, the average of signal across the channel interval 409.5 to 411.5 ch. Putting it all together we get 237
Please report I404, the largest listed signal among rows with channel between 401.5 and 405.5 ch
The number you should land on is 232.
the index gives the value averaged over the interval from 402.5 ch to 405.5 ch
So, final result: 224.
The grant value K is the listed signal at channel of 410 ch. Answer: 239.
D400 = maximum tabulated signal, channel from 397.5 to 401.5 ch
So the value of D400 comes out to 190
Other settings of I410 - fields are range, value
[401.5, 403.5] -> 206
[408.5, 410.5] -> 242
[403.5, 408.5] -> 235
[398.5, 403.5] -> 188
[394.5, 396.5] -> 135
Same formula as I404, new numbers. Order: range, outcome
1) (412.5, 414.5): 220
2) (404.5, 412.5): 246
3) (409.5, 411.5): 239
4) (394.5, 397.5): 142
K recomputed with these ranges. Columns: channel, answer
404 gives 227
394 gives 125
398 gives 141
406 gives 235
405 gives 232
